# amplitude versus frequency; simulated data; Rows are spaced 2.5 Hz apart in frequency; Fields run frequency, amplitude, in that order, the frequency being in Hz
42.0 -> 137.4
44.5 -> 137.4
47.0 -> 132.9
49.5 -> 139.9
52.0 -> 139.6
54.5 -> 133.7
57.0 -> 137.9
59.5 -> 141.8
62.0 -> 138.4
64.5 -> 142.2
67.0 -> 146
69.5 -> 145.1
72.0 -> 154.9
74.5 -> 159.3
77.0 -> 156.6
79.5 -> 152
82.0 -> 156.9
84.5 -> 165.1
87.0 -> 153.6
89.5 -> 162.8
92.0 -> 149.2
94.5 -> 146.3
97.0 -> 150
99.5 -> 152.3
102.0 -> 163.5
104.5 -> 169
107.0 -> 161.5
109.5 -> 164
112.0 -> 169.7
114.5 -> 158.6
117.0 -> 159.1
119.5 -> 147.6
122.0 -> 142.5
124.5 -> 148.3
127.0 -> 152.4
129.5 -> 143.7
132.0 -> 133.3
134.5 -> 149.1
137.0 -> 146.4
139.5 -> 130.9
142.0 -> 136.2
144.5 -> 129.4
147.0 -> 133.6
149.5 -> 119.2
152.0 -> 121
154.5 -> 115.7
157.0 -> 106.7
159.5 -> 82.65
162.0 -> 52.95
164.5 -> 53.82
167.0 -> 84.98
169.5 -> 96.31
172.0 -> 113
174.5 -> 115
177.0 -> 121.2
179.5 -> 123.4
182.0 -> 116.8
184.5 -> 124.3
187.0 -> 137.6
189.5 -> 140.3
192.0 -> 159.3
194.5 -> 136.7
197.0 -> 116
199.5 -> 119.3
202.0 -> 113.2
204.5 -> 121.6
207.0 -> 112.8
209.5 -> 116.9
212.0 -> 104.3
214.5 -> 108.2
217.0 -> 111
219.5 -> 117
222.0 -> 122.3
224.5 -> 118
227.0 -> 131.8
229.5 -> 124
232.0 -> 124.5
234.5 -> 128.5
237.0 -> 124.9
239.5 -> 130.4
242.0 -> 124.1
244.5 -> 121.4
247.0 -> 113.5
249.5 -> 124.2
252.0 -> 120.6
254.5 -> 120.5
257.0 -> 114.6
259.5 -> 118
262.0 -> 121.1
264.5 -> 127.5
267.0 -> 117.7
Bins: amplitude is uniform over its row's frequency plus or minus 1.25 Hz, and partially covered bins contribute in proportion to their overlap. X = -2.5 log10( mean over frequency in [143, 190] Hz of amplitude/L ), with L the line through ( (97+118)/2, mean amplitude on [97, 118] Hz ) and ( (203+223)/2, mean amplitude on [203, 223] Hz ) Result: 0.223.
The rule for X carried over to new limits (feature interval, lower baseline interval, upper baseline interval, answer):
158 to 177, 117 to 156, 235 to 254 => 0.446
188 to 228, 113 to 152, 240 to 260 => 0.052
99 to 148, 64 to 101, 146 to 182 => -0.169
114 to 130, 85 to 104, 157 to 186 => -0.115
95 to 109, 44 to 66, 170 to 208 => -0.190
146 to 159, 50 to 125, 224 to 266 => 0.197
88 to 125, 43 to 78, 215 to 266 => -0.139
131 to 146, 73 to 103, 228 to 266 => 0.058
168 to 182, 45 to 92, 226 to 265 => 0.169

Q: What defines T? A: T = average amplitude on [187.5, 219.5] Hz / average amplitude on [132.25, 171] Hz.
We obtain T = 1.1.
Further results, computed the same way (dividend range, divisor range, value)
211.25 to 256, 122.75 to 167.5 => 1.01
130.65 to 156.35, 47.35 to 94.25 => 0.88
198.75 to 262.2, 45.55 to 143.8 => 0.80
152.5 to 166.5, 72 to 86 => 0.54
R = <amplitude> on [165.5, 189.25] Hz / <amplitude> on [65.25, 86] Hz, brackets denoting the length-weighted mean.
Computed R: 0.75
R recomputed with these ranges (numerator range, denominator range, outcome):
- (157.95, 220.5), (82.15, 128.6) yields 0.72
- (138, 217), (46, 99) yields 0.78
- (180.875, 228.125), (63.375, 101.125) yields 0.80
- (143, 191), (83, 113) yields 0.69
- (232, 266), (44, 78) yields 0.85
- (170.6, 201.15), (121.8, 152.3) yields 0.92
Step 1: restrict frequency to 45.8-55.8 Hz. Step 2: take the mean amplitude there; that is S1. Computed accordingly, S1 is 137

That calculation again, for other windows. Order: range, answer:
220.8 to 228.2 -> 124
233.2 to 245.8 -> 126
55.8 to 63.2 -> 139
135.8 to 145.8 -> 136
